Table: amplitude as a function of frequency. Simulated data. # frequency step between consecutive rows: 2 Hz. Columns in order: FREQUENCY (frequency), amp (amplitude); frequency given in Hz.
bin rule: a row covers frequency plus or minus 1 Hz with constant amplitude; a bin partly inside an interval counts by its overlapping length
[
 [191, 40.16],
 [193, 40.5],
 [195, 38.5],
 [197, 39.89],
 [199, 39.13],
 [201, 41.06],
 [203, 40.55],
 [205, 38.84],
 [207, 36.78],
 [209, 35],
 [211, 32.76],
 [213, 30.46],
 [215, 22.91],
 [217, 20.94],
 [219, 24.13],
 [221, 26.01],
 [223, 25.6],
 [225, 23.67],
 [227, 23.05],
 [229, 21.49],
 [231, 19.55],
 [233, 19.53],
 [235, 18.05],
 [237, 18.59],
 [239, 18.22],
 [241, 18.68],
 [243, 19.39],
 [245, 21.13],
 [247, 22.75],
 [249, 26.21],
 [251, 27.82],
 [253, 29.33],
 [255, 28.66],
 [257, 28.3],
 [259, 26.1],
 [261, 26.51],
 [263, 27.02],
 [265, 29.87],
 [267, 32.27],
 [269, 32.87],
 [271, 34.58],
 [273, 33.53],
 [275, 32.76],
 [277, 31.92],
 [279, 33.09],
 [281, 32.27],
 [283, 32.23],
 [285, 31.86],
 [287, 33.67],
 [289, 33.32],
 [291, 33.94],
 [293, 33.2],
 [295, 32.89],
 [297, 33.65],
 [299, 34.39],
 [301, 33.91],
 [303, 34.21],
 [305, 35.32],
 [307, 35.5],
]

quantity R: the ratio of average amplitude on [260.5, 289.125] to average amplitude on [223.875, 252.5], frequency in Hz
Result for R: 1.5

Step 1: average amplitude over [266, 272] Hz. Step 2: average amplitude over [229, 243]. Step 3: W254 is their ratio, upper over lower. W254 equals 1.7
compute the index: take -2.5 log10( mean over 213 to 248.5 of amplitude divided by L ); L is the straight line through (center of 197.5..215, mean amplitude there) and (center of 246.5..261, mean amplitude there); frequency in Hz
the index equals 0.40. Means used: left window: 36.1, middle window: 21.7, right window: 27.1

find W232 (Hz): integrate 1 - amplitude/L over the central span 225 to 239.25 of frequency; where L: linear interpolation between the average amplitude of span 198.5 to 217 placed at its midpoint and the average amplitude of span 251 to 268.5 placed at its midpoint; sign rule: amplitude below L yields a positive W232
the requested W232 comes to 5.2 Hz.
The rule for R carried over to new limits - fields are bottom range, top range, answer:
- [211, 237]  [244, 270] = 1.19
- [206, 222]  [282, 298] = 1.16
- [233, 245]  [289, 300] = 1.78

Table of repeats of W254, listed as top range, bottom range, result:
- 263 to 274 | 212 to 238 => 1.42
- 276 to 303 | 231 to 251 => 1.61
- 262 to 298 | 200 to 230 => 1.10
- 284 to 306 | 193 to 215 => 0.92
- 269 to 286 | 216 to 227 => 1.37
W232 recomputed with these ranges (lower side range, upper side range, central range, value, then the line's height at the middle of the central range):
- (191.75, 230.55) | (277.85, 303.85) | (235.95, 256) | 5.7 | 32.3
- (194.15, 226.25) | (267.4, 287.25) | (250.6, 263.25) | 1.9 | 32.6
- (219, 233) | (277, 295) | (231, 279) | 3.1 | 27.8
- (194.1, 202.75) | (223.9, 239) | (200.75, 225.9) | 0.7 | 31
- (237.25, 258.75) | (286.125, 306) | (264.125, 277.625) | -1.9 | 28.7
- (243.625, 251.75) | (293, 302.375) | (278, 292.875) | -0.8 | 31.3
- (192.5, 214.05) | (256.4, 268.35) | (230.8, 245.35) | 5.9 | 32.2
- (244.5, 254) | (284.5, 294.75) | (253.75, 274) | -1.1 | 28.4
